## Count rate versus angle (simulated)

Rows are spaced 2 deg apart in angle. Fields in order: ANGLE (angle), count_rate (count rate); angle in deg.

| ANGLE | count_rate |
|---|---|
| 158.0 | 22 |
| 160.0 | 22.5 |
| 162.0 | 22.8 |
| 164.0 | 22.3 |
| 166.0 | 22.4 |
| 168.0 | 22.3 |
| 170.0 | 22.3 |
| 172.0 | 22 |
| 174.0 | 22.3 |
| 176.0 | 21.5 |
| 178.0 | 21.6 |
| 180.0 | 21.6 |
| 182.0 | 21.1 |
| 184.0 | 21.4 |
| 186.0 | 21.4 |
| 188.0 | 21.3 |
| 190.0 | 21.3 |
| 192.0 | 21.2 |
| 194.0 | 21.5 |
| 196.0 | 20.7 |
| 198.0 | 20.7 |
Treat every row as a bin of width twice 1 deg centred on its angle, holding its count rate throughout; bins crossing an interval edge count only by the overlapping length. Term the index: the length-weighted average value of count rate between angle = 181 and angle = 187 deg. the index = 21.3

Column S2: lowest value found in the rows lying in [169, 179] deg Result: 21.5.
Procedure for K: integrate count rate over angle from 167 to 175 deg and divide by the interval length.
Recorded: 22.2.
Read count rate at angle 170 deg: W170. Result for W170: 22.3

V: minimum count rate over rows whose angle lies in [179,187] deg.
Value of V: 21.1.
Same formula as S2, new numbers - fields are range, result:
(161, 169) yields 22.3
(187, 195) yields 21.2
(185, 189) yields 21.3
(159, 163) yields 22.5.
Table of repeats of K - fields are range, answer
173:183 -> 21.6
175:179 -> 21.6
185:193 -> 21.3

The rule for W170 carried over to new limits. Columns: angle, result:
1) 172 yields 22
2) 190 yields 21.3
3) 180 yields 21.6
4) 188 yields 21.3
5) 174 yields 22.3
